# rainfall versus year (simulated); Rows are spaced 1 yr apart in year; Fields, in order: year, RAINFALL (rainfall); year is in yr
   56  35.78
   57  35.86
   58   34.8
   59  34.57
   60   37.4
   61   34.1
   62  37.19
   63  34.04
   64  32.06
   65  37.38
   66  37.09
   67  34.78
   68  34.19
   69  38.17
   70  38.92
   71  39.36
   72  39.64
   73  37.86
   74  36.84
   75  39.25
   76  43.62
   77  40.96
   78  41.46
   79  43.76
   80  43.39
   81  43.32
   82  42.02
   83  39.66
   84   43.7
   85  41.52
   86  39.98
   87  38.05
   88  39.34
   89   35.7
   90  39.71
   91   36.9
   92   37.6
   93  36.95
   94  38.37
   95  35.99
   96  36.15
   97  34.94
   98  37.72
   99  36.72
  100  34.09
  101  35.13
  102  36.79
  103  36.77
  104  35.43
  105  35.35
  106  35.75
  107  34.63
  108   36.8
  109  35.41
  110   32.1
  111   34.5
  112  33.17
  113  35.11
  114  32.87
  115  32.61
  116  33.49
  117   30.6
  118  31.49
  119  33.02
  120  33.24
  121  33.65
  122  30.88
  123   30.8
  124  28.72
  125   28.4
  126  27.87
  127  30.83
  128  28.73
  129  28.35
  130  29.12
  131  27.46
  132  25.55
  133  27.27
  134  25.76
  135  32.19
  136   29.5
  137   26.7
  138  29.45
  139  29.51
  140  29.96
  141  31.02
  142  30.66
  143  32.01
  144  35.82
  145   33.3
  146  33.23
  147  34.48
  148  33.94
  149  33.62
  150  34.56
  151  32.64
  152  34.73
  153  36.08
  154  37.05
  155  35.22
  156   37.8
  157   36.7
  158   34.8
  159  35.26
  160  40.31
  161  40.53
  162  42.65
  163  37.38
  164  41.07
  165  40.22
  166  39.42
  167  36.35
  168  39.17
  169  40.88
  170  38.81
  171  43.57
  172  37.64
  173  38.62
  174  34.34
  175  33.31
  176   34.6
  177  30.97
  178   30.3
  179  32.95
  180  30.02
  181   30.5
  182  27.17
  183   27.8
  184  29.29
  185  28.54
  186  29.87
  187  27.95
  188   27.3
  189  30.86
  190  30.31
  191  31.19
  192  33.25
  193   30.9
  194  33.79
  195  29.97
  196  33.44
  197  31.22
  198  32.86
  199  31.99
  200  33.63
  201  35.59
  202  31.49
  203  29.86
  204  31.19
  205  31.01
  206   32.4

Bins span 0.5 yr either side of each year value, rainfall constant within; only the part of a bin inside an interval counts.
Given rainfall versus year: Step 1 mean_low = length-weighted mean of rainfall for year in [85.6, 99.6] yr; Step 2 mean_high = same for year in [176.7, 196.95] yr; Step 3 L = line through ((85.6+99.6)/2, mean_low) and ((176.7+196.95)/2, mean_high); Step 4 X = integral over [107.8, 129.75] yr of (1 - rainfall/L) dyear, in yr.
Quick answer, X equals 2.24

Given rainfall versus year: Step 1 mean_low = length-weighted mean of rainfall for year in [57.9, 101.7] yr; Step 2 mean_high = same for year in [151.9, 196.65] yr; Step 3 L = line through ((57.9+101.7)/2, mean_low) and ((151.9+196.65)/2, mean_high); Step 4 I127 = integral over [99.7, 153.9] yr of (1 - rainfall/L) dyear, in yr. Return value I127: 6.18 yr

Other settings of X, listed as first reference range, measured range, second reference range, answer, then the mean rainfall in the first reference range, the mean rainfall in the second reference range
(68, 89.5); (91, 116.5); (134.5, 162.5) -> 1.7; 40.2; 34.1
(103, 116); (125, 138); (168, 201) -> 2.2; 34.5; 32.6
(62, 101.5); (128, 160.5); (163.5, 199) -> 2.7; 38.4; 33.4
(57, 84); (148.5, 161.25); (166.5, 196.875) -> -0.7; 38.4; 32.8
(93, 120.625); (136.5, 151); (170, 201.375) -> 0.6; 34.8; 32.1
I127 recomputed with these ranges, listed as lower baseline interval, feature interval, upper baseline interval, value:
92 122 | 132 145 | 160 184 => 1.99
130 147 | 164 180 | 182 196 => -3.50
